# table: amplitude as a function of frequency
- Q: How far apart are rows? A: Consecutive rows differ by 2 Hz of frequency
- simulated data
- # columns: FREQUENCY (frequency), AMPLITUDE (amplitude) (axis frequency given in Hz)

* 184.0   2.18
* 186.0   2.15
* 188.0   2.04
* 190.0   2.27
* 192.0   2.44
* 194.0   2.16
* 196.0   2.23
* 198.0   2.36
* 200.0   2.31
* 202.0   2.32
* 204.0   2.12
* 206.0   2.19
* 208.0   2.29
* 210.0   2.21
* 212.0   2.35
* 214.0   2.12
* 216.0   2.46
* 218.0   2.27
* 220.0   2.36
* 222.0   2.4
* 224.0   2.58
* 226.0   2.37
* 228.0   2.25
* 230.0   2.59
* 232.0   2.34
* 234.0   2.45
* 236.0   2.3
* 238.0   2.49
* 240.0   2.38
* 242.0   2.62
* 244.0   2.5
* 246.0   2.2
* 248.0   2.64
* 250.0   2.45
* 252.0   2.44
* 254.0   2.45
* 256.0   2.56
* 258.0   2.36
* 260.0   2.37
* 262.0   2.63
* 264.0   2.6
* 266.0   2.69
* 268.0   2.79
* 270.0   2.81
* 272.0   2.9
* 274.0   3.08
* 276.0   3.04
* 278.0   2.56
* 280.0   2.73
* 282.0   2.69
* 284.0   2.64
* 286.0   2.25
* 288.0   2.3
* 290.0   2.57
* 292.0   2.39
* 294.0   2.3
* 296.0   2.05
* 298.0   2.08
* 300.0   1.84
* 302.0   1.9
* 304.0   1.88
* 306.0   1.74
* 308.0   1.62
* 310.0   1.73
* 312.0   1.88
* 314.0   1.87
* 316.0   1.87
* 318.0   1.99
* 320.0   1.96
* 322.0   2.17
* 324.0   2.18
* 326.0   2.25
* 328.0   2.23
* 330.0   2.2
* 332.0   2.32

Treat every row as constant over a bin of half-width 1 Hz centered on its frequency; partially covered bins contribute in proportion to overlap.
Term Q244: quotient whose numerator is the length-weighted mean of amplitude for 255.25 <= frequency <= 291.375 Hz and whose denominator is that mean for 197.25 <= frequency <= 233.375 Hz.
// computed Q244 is 1.13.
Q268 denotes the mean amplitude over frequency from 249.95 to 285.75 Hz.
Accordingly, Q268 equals 2.65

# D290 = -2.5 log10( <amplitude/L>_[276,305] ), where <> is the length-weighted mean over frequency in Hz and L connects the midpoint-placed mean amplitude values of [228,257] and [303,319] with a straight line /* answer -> -0.15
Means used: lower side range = 2.45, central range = 2.32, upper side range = 1.82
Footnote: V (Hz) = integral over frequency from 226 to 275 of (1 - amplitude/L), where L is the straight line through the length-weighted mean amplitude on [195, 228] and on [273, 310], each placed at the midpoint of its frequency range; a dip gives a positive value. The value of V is -4.9 Hz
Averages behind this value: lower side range 2.31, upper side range 2.3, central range 2.53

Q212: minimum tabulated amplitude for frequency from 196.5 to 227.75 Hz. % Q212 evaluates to 2.12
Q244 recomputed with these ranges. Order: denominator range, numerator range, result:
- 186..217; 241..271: 1.13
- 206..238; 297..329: 0.83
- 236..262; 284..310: 0.85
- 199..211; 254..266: 1.12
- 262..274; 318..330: 0.77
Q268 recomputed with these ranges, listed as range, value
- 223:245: 2.44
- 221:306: 2.45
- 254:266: 2.52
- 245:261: 2.43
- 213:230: 2.37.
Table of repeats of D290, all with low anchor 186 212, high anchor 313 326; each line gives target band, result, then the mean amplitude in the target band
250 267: -0.17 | 2.51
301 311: 0.16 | 1.77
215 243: -0.11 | 2.42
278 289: -0.20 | 2.53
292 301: -0.02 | 2.1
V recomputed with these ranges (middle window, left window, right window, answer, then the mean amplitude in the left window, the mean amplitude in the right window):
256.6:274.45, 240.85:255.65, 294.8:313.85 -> -3.1 Hz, 2.47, 1.86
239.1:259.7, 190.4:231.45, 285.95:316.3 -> -2.5 Hz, 2.32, 2.01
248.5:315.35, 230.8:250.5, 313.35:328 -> -3.5 Hz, 2.44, 2.06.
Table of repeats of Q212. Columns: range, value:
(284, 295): 2.25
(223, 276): 2.2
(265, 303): 1.84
